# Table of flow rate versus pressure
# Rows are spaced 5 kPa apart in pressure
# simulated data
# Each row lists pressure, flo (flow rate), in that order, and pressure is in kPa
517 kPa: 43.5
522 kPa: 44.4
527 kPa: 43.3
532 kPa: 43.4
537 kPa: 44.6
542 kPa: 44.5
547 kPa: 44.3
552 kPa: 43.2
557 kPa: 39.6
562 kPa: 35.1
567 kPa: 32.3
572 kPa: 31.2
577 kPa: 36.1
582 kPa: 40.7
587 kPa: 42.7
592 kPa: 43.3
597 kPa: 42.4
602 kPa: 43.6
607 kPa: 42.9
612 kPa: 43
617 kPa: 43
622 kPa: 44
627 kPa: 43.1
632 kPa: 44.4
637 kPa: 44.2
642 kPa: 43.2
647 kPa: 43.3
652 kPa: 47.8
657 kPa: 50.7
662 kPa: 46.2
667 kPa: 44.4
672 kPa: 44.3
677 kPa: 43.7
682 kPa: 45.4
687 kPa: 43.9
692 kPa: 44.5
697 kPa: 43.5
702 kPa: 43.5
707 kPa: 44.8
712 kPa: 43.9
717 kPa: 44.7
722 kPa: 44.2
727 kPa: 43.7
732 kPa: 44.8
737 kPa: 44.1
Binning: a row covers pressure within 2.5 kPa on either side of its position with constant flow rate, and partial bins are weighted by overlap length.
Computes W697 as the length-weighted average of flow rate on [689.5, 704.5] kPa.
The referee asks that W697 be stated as 43.8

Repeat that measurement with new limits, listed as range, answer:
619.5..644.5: 43.8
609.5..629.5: 43.3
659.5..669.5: 45.3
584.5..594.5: 43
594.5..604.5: 43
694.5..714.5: 43.9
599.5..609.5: 43.2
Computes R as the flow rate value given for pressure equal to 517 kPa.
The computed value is 43.5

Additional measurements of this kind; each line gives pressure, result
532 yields 43.4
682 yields 45.4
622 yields 44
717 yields 44.7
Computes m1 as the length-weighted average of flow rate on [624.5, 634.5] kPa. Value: 43.8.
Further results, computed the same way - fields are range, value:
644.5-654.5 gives 45.5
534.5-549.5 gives 44.5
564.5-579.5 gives 33.2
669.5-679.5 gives 44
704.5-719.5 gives 44.5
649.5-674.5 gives 46.7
